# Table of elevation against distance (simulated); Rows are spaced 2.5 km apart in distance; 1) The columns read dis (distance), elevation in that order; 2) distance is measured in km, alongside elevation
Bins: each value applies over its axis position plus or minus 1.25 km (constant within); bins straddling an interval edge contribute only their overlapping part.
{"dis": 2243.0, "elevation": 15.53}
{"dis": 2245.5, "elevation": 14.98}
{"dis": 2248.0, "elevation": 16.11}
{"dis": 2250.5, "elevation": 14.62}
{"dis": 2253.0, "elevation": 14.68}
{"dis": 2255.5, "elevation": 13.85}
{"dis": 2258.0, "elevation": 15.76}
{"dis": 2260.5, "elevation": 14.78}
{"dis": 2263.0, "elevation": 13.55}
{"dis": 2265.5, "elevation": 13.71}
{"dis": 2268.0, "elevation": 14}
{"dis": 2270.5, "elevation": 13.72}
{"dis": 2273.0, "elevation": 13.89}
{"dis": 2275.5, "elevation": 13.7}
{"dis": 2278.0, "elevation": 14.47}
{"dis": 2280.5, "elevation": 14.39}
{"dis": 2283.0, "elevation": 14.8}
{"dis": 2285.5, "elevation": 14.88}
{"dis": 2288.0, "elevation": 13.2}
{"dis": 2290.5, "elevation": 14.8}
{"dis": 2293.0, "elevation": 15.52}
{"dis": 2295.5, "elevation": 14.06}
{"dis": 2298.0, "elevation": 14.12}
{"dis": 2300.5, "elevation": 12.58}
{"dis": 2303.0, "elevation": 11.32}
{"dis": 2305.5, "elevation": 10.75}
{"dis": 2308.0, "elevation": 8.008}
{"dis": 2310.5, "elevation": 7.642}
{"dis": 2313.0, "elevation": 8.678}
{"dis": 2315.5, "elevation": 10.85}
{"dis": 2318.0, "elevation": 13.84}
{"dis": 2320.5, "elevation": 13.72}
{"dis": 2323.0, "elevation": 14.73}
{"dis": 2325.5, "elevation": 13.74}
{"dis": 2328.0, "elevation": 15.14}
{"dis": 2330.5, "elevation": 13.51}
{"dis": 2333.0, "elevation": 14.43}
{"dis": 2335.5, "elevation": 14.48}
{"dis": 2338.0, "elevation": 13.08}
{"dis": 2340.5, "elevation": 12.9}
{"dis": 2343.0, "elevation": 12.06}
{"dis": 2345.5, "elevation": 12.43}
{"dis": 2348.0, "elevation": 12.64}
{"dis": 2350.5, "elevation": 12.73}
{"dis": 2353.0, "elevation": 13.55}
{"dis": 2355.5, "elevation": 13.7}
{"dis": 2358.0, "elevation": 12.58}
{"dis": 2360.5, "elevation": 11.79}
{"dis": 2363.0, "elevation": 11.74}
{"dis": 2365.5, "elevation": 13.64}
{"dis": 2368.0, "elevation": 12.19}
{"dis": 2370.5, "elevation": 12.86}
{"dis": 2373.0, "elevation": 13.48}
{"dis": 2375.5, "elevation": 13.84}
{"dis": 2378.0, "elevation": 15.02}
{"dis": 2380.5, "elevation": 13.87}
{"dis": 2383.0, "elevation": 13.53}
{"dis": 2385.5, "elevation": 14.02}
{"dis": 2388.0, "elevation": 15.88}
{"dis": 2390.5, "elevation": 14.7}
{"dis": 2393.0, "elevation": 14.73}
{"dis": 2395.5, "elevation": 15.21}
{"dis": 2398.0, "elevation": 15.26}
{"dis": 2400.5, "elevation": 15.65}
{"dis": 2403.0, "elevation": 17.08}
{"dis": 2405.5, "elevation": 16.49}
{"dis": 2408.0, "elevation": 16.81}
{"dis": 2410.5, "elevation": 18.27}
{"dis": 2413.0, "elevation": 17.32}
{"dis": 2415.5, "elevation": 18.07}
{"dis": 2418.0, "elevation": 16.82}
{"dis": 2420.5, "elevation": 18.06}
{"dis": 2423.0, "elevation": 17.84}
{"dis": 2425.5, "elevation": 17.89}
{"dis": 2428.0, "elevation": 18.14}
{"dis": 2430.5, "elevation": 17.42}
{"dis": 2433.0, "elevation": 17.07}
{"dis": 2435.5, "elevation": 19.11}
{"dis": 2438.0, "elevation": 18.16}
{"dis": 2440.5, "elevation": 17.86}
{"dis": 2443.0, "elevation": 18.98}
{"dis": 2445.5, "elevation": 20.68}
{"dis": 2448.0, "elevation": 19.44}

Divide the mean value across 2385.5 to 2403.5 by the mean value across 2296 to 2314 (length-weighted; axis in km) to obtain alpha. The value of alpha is 1.4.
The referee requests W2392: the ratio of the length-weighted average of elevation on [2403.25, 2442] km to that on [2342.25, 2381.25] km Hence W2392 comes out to 1.36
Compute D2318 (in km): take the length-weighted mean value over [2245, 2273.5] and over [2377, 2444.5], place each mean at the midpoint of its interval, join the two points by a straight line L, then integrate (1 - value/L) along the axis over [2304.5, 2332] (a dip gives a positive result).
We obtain 6.2 km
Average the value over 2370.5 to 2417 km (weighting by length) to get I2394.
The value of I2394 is 15.4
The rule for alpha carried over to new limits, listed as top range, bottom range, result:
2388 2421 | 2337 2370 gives 1.29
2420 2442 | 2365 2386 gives 1.32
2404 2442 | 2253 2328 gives 1.33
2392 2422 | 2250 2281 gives 1.17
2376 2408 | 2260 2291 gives 1.07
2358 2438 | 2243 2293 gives 1.08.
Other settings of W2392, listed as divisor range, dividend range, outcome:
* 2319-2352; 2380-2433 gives 1.21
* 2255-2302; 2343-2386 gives 0.92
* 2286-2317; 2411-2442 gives 1.50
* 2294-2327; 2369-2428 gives 1.33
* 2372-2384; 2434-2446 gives 1.35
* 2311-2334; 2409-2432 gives 1.37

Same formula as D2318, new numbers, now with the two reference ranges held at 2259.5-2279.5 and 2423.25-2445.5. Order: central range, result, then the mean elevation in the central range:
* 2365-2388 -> 4.13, 13.7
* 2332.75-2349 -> 2.80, 13.1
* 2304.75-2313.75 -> 3.80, 8.66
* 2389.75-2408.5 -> 1.72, 15.7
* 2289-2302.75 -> 0.62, 14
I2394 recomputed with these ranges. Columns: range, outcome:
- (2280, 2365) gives 12.9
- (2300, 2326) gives 11.3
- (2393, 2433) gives 17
